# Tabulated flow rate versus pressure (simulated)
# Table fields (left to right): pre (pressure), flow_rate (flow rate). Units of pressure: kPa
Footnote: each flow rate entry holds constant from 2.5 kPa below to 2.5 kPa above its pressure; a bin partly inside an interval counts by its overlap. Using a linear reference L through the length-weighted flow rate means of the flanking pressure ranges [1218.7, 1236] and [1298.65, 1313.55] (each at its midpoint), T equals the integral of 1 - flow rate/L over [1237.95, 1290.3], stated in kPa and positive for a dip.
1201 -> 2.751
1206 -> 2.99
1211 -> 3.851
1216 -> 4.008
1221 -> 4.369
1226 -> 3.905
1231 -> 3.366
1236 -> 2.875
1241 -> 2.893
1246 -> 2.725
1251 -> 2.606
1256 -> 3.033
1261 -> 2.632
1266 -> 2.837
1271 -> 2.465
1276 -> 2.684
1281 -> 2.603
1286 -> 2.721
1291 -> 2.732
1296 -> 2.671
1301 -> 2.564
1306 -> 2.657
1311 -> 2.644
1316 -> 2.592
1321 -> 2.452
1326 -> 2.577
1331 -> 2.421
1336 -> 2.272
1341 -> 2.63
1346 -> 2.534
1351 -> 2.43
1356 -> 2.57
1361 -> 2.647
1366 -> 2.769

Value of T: 7.8 kPa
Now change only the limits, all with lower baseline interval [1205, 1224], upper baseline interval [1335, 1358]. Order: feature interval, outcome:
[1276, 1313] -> 4.6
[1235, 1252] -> 3.8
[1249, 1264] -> 2.9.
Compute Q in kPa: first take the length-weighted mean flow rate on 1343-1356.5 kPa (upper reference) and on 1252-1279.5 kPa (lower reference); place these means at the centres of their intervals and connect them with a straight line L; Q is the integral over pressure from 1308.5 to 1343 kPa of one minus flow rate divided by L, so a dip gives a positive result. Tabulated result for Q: 0.8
